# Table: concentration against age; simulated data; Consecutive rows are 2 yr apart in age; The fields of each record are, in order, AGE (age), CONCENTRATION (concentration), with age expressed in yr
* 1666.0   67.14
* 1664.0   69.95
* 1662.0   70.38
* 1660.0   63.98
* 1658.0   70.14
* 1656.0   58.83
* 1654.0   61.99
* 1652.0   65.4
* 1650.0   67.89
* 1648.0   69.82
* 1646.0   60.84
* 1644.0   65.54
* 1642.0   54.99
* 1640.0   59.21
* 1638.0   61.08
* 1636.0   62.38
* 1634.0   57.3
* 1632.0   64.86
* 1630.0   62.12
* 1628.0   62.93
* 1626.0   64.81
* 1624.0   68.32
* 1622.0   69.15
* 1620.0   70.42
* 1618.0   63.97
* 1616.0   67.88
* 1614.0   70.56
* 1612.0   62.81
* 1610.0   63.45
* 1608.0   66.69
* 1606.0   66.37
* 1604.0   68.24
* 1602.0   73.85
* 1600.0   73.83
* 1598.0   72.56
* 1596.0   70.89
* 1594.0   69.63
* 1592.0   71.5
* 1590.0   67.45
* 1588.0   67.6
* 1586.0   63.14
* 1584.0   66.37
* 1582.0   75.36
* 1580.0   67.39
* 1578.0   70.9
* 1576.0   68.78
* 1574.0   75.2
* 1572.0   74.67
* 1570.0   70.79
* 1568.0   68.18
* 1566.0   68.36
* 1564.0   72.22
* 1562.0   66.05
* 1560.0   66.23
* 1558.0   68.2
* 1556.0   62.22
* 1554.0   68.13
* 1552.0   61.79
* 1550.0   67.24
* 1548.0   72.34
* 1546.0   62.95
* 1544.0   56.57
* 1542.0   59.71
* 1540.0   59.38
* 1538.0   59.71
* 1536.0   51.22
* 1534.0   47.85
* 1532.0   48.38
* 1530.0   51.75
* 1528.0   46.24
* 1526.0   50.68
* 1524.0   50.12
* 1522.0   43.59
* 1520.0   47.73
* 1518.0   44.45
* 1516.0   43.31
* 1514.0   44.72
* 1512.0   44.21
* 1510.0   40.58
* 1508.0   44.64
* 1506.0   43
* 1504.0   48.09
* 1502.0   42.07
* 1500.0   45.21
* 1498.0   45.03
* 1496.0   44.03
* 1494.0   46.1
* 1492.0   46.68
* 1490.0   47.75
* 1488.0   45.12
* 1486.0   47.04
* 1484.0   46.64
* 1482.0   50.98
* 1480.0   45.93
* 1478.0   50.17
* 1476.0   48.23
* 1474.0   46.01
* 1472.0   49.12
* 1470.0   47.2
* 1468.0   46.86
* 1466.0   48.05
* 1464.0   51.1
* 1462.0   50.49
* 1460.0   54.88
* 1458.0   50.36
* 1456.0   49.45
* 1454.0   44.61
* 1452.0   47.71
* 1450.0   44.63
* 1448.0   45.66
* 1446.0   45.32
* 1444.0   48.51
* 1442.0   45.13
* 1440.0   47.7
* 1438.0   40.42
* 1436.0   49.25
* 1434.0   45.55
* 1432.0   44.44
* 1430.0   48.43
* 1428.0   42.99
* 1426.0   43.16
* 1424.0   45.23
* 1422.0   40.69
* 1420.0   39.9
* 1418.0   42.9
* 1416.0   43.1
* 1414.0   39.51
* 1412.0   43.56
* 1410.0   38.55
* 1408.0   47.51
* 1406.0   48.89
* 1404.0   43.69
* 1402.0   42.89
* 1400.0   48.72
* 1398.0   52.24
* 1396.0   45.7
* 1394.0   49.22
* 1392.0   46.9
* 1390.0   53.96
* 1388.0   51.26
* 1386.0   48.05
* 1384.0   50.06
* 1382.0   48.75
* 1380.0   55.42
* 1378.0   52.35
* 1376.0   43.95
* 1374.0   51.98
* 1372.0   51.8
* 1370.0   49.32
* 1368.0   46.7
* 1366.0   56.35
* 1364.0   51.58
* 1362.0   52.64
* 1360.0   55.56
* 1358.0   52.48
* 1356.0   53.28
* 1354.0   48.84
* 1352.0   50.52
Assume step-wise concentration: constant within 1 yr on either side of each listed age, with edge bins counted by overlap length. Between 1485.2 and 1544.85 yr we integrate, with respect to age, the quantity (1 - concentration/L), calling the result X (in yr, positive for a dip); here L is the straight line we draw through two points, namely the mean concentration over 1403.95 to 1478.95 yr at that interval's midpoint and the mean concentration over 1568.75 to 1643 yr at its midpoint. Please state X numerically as 8.35 yr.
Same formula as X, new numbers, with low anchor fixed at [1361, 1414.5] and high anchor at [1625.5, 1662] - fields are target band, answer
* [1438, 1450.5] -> 1.5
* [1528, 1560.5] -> -1.2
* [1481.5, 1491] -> 1.2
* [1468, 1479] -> 1.1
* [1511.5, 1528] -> 2.9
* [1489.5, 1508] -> 3.3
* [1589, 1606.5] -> -2.9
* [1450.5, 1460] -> 0.7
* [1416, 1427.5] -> 1.8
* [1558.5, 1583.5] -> -4.7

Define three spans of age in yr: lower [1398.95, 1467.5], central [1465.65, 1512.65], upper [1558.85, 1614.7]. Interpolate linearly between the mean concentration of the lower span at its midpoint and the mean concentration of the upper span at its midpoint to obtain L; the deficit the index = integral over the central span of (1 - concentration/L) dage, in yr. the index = 6.9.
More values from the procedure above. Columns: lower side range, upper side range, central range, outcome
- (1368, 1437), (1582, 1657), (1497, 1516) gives 4.0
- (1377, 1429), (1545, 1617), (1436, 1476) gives 4.1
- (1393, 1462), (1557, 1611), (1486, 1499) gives 2.3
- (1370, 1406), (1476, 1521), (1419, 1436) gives 1.4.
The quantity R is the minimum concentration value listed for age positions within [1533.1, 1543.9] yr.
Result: 47.85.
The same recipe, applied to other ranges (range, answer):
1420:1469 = 39.9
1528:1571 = 46.24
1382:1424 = 38.55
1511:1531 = 43.31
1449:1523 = 40.58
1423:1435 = 42.99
